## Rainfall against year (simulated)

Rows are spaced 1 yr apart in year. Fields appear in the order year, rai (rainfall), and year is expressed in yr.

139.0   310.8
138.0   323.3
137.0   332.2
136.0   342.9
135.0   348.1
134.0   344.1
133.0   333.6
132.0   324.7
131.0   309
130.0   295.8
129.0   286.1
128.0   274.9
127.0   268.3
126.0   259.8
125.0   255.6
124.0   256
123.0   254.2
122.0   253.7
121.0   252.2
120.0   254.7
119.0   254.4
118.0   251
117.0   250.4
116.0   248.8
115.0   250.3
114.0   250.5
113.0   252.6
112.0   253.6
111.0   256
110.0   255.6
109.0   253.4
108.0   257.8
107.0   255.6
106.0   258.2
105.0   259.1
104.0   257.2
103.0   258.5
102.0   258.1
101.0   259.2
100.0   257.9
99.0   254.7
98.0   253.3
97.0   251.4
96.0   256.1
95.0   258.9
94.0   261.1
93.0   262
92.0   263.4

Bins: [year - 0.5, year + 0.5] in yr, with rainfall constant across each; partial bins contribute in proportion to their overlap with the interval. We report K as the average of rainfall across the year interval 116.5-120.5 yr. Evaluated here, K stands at 253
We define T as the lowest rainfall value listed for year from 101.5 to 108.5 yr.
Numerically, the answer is 255.6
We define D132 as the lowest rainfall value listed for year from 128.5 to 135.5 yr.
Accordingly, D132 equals 286.1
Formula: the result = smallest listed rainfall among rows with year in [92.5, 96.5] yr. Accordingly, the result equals 256.1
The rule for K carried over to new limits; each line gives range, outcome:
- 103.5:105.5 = 258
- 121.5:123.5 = 254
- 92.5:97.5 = 258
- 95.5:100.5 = 255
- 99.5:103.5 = 258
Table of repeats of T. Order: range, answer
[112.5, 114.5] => 250.5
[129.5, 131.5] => 295.8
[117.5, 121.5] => 251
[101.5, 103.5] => 258.1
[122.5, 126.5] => 254.2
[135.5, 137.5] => 332.2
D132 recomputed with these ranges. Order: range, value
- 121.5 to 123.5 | 253.7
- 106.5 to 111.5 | 253.4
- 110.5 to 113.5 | 252.6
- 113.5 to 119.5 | 248.8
